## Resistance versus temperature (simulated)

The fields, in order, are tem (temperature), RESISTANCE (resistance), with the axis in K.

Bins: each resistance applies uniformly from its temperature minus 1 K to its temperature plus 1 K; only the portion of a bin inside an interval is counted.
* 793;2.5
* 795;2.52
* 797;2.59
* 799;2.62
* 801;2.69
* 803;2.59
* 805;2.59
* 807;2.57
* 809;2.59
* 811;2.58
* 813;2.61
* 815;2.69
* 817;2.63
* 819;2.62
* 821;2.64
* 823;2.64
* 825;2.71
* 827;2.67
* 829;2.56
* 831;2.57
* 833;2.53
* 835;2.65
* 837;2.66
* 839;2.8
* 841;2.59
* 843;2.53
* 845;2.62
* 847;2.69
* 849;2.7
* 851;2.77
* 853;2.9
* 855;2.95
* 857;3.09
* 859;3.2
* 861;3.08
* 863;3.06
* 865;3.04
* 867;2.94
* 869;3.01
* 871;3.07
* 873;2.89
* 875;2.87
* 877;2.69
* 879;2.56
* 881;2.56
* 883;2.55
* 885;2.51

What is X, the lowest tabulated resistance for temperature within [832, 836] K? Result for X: 2.53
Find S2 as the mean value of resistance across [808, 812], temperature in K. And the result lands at 2.58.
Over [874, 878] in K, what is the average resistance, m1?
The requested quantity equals 2.78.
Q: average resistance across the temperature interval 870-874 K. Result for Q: 2.98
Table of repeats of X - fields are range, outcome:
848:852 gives 2.7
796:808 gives 2.57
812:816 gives 2.61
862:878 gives 2.69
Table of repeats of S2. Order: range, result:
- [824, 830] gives 2.65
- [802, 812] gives 2.58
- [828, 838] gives 2.59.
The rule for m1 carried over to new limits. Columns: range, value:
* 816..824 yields 2.63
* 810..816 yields 2.63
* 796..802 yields 2.63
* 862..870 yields 3.01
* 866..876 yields 2.96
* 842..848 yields 2.61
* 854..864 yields 3.08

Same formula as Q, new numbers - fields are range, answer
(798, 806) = 2.62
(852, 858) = 2.98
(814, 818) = 2.66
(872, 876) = 2.88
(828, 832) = 2.56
